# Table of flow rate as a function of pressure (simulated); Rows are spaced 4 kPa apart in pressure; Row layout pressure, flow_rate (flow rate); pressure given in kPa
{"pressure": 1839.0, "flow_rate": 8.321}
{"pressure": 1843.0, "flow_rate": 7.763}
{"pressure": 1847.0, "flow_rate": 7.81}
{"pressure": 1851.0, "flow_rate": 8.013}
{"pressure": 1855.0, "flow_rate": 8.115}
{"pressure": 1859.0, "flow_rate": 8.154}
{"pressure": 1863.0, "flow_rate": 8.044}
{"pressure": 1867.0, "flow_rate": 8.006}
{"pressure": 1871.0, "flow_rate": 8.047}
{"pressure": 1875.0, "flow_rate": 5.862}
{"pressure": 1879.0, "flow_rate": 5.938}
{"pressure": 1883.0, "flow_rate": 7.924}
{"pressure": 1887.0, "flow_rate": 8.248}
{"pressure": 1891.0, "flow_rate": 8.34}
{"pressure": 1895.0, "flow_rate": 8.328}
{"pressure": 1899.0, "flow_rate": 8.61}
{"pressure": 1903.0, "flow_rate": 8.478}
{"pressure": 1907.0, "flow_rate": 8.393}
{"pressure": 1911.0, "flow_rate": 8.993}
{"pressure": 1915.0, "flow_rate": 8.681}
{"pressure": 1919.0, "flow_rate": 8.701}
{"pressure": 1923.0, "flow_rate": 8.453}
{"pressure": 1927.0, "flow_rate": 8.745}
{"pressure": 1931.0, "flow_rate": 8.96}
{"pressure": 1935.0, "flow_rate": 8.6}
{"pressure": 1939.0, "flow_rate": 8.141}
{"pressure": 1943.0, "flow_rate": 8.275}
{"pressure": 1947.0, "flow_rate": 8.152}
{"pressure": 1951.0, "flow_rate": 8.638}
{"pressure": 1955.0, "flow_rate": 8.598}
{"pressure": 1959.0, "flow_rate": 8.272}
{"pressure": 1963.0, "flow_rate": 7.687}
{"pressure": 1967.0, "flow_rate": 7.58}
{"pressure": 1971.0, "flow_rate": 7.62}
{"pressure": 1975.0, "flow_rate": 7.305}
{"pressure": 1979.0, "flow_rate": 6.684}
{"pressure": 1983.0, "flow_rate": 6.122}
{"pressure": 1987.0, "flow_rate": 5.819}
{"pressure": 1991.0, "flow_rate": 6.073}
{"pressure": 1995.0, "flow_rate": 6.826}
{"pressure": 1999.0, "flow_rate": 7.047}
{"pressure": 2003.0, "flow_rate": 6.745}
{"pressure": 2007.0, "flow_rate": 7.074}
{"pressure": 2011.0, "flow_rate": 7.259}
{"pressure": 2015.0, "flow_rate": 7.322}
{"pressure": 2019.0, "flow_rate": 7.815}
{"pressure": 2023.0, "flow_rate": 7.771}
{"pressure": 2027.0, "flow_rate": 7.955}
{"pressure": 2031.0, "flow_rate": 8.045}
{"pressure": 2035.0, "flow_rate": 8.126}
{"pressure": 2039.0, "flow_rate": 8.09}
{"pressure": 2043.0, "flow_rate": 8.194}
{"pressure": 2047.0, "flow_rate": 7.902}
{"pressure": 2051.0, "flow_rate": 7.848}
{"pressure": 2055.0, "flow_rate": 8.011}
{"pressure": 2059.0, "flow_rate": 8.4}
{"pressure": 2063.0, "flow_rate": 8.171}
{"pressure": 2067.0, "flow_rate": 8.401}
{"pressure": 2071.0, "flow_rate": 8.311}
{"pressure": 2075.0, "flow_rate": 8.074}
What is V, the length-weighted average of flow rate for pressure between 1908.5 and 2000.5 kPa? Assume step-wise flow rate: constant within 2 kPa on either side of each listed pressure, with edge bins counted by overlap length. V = 7.83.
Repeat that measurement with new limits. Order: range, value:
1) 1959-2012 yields 6.96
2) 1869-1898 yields 7.56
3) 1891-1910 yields 8.47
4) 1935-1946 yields 8.27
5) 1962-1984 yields 7.19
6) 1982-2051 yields 7.34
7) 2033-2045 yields 8.14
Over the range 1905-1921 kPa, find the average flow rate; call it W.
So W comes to 8.69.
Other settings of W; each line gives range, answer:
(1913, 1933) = 8.71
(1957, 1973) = 7.79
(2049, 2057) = 7.93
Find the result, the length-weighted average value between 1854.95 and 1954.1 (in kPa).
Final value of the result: 8.2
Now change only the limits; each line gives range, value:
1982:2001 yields 6.39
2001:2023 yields 7.29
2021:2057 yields 7.99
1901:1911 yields 8.55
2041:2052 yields 7.99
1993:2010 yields 6.94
